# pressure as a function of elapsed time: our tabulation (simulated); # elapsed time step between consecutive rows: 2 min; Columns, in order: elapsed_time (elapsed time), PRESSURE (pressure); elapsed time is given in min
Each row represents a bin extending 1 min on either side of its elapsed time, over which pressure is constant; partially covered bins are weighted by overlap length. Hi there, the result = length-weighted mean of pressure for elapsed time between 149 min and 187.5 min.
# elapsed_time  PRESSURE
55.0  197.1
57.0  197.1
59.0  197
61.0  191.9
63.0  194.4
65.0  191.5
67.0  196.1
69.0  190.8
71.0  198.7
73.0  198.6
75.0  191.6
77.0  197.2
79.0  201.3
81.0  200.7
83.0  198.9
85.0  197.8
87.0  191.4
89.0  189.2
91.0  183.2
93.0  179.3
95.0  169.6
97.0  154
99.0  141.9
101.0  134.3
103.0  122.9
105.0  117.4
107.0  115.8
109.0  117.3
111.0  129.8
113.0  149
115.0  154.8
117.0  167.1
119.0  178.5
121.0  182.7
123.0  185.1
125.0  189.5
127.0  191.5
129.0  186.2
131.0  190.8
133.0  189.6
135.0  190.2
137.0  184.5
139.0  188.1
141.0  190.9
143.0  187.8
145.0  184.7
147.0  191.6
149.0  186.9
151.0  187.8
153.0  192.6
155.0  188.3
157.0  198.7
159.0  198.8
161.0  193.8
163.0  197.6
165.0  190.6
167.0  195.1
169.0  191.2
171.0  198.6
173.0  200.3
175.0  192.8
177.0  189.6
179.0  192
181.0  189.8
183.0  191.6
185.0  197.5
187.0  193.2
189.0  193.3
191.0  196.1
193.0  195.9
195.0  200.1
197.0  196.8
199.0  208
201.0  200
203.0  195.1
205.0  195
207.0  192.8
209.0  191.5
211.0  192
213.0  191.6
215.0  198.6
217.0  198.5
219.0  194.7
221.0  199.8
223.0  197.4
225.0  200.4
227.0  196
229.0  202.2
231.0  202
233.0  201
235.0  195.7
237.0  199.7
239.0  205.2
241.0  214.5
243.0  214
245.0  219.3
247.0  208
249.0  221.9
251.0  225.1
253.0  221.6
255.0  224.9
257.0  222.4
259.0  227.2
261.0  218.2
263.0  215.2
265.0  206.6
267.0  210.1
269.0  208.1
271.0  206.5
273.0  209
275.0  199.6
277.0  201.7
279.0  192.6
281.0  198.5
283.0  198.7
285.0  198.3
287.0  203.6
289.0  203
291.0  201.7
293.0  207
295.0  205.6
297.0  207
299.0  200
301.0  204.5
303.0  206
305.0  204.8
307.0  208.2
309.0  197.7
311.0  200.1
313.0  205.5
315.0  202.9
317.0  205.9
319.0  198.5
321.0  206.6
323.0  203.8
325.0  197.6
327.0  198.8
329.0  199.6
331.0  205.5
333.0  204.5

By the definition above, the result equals 194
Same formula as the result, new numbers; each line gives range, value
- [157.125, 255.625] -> 200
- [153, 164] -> 195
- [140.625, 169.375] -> 192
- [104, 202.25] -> 184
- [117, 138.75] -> 186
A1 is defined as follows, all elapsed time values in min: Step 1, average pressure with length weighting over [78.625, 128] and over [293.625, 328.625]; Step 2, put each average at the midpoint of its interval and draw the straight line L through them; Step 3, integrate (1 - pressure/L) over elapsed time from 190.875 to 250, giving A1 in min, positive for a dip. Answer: -4.51 min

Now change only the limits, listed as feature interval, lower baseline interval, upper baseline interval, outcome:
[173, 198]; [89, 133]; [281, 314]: -2.4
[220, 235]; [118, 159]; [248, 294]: 0.2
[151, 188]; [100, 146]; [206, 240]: -2.7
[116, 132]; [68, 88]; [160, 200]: 1.0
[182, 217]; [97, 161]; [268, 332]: -2.2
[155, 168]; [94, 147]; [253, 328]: -1.5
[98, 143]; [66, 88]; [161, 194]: 7.2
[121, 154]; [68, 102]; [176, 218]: 0.1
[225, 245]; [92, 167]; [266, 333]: -1.3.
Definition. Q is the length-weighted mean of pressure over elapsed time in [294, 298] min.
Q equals 206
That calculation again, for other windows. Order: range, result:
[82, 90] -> 194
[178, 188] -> 193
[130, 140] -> 189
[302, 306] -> 205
